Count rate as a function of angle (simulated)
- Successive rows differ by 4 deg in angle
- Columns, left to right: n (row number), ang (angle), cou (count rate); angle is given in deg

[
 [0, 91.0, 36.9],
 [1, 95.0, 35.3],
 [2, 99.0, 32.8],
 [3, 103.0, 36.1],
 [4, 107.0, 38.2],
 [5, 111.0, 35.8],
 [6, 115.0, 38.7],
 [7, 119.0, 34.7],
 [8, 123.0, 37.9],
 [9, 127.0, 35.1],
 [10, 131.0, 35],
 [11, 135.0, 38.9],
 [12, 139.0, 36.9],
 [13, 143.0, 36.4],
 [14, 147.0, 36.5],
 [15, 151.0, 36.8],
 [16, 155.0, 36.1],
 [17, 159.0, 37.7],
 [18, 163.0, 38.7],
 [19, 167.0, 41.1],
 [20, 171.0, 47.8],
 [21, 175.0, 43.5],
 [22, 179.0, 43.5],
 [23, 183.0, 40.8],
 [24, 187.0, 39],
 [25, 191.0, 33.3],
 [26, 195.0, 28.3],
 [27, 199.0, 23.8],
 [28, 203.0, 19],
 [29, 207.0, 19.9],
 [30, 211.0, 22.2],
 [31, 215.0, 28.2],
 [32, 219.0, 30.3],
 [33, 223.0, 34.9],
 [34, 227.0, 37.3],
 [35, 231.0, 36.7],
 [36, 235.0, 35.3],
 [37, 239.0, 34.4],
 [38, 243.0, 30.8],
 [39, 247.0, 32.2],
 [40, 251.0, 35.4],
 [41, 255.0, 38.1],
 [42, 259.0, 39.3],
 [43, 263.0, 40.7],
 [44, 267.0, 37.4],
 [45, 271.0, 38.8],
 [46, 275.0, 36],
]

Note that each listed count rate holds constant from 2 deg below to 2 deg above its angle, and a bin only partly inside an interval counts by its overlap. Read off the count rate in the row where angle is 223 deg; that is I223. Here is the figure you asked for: 34.9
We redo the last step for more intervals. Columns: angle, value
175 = 43.5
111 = 35.8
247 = 32.2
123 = 37.9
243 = 30.8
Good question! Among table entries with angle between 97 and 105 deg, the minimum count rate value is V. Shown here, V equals 32.8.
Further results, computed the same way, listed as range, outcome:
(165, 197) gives 28.3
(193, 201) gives 23.8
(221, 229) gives 34.9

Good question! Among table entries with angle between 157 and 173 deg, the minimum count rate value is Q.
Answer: 37.7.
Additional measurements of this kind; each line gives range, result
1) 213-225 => 28.2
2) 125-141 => 35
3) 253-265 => 38.1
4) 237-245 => 30.8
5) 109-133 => 34.7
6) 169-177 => 43.5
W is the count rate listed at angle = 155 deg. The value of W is 36.1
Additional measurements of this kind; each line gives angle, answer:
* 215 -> 28.2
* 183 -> 40.8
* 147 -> 36.5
